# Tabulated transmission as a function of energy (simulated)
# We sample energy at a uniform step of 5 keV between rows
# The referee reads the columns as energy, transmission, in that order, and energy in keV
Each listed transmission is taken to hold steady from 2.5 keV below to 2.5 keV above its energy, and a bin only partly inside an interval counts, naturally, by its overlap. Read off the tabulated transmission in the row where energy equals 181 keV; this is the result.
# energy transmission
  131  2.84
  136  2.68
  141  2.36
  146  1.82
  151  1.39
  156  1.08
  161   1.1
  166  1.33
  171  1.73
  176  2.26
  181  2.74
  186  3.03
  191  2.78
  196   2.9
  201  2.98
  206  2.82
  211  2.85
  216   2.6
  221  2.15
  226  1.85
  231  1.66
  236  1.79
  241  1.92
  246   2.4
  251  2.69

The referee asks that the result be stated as 2.74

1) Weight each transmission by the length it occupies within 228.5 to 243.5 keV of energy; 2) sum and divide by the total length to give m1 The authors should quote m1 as 1.79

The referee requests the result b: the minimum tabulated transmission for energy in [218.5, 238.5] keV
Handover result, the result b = 1.66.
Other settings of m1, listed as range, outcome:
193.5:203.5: 2.94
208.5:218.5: 2.73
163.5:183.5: 2.01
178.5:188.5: 2.89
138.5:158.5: 1.66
